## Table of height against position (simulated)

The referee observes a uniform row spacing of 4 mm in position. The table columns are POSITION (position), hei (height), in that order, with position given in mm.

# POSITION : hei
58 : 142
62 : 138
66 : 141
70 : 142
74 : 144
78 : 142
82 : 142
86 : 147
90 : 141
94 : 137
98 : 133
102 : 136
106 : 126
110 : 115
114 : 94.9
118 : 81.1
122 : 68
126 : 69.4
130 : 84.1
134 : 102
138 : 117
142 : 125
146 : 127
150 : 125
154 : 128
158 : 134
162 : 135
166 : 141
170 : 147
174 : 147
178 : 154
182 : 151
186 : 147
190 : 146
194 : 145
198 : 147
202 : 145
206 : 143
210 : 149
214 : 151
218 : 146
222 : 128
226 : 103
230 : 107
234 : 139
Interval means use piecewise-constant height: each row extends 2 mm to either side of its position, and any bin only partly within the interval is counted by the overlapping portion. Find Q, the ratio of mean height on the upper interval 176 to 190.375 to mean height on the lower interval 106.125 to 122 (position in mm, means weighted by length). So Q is 1.55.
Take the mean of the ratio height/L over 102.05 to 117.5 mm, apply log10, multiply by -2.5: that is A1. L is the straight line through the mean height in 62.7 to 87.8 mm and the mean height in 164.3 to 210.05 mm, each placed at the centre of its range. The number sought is 0.27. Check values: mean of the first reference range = 143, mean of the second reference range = 147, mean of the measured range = 112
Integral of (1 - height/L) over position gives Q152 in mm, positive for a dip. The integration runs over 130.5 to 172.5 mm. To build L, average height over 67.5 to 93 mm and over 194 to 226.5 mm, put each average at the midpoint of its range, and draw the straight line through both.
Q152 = 4.5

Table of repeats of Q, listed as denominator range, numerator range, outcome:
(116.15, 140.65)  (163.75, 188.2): 1.68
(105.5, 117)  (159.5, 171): 1.30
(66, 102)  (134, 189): 0.96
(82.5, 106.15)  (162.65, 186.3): 1.07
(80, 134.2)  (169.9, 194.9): 1.31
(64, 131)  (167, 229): 1.18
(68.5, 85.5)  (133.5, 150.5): 0.84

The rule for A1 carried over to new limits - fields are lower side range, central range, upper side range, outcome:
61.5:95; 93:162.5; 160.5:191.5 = 0.27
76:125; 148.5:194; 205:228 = -0.09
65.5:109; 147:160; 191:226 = 0.09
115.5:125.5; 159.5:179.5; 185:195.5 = -0.16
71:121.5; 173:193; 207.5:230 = -0.14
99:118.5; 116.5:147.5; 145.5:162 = 0.26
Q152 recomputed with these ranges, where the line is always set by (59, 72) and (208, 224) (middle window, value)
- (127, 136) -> 3.3 mm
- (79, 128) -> 8.6 mm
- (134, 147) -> 2.1 mm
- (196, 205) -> -0.2 mm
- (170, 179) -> -0.4 mm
